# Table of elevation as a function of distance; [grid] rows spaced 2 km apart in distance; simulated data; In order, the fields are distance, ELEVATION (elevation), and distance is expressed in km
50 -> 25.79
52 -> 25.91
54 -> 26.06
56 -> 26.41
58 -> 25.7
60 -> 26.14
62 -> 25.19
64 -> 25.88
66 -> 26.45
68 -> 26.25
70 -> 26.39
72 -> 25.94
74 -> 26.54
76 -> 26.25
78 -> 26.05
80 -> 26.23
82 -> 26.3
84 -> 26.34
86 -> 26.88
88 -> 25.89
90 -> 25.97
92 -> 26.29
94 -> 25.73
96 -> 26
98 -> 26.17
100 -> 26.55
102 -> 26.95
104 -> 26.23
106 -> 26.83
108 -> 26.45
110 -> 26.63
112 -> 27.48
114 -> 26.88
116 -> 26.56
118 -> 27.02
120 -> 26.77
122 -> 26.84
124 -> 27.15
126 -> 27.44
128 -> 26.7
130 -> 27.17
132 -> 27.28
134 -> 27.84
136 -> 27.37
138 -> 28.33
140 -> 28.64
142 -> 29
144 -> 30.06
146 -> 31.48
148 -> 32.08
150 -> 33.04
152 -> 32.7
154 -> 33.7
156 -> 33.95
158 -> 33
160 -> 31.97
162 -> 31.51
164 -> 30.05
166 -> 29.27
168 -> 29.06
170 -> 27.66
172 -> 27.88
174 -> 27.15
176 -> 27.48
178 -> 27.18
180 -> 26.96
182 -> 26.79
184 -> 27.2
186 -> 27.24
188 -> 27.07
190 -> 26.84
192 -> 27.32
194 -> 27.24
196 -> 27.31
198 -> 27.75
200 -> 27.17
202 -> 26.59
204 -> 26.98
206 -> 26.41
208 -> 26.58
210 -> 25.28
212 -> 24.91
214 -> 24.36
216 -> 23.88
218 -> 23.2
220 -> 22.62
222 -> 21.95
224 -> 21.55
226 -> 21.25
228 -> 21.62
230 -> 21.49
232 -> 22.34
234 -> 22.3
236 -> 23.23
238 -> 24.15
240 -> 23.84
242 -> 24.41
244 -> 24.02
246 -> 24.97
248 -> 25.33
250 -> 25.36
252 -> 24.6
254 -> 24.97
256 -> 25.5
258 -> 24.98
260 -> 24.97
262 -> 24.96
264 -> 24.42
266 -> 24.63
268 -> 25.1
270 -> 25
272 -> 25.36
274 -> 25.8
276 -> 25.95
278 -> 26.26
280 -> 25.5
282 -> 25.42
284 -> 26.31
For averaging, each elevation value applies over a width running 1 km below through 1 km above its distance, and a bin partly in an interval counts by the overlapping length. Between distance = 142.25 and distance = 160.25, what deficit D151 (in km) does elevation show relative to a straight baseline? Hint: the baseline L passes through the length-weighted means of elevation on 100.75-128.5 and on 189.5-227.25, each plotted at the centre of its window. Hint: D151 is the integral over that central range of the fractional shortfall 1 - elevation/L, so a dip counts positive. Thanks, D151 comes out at -4.21 km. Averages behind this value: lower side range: 26.9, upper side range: 25.2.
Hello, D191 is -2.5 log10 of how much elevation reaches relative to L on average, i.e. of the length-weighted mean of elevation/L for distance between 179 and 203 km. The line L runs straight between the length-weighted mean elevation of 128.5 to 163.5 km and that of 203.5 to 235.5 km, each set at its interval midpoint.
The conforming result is -0.038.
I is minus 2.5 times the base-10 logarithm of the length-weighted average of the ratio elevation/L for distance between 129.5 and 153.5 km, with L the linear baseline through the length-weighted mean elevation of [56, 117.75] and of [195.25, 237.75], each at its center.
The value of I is -0.17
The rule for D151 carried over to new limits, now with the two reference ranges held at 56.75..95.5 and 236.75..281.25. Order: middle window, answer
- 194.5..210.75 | -0.93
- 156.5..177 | -3.24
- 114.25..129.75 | -0.66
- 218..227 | 1.15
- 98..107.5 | -0.23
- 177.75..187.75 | -0.63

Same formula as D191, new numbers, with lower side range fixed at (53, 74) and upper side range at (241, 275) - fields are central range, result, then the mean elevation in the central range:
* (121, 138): -0.066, 27.3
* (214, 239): 0.119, 22.5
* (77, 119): -0.024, 26.4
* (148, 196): -0.151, 29.2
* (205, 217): 0.000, 25.2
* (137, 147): -0.153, 29.5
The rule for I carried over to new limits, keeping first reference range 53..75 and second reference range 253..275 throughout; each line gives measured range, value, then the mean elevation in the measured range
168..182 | -0.08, 27.5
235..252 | 0.03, 24.4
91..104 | -0.02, 26.3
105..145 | -0.07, 27.4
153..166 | -0.25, 32.1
